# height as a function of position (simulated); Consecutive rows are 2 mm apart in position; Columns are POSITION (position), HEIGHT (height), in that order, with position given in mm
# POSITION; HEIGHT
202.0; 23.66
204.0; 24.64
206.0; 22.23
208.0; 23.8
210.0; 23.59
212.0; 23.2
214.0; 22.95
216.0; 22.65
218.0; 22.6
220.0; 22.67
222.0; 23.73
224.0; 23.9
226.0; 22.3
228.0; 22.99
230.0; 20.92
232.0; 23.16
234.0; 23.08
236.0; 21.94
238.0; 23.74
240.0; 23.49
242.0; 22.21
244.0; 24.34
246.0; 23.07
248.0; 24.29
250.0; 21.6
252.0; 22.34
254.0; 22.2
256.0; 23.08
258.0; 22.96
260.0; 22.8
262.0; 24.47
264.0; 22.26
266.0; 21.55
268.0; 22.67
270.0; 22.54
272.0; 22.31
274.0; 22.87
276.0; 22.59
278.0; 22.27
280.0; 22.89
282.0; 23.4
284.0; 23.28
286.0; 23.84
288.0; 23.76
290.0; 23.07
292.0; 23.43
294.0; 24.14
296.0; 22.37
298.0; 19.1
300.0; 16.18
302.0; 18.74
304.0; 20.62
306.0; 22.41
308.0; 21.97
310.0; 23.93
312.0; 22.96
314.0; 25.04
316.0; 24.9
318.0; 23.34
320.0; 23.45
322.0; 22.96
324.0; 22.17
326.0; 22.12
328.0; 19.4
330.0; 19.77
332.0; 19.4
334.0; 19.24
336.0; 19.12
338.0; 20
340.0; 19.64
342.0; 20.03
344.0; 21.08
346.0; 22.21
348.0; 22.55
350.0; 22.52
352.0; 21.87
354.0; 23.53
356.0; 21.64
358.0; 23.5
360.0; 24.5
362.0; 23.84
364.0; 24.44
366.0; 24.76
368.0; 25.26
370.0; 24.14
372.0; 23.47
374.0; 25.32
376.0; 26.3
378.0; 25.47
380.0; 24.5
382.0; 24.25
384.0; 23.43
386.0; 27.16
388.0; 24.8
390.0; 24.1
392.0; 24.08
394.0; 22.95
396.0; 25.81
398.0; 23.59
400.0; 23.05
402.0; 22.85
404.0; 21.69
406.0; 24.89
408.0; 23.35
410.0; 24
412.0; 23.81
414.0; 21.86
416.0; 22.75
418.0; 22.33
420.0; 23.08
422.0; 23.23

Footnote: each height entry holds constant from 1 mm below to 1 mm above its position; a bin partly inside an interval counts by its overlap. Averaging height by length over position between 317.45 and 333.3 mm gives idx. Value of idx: 21.5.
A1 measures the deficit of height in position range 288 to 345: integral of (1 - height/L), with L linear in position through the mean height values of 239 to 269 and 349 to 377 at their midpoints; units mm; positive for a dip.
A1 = 4.8 mm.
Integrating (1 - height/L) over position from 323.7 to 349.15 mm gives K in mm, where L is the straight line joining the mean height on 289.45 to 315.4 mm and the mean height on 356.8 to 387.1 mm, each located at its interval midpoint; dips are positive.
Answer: 3.0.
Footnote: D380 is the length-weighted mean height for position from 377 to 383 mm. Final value 24.7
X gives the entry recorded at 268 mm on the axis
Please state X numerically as 22.67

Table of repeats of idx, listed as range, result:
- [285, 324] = 22.4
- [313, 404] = 23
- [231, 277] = 22.9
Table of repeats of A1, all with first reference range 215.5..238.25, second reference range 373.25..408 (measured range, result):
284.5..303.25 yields 1.4 mm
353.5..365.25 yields 0.2 mm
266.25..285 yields 0.4 mm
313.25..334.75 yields 1.6 mm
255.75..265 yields 0.0 mm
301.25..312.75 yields 0.8 mm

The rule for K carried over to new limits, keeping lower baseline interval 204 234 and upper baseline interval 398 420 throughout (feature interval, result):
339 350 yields 0.87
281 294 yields -0.29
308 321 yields -0.43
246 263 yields 0.01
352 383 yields -1.60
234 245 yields -0.07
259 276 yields 0.24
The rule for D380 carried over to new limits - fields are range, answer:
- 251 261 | 22.7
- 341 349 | 21.5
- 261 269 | 22.7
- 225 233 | 22.3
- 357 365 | 24.1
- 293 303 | 20.1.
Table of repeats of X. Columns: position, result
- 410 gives 24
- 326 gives 22.12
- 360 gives 24.5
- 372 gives 23.47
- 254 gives 22.2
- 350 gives 22.52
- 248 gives 24.29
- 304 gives 20.62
